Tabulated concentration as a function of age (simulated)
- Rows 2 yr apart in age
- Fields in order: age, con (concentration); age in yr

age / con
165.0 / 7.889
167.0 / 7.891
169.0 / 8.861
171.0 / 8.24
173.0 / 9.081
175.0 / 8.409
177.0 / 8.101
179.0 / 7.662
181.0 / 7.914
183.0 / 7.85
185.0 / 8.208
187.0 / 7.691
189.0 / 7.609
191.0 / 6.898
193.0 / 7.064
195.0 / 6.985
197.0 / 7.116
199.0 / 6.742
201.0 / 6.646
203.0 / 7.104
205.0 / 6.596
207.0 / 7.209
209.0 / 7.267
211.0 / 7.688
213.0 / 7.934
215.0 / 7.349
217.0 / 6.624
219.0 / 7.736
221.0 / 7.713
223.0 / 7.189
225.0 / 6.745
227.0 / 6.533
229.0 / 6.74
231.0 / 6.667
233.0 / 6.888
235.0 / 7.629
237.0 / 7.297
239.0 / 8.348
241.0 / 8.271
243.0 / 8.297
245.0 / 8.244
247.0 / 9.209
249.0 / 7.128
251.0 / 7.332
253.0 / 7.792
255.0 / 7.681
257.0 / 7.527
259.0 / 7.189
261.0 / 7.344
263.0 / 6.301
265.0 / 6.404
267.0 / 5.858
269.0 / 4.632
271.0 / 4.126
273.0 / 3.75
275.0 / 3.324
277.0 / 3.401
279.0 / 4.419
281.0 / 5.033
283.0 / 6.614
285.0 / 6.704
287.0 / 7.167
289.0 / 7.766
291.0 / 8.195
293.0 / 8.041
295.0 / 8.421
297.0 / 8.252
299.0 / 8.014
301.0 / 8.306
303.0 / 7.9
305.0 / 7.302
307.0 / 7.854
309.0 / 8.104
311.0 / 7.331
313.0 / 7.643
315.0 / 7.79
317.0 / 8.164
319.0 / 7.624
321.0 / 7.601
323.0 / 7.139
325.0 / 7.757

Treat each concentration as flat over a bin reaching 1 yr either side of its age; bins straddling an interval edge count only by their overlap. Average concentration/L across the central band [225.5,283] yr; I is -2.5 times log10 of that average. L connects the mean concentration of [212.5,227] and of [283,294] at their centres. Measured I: 0.13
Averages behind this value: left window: 7.25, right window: 7.49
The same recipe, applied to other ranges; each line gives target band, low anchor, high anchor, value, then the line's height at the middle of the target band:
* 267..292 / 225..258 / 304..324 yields 0.365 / 7.62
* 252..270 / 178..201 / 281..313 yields 0.123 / 7.56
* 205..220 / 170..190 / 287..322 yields 0.096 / 8.03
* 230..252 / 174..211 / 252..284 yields -0.224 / 6.32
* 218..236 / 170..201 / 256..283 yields -0.088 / 6.54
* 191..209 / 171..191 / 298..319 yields 0.151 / 7.98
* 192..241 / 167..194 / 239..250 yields 0.134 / 8.12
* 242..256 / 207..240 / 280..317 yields -0.081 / 7.38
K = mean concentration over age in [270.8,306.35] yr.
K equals 6.55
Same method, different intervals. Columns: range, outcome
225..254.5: 7.57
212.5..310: 7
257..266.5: 6.83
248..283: 5.86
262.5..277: 4.76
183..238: 7.19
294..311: 7.98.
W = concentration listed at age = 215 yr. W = 7.349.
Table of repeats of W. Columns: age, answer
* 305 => 7.302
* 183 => 7.85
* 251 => 7.332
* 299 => 8.014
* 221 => 7.713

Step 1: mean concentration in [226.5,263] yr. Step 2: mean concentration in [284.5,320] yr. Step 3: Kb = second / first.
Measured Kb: 1.04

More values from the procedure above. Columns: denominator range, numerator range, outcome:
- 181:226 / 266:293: 0.76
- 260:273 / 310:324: 1.35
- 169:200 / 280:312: 0.98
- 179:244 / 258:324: 0.92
